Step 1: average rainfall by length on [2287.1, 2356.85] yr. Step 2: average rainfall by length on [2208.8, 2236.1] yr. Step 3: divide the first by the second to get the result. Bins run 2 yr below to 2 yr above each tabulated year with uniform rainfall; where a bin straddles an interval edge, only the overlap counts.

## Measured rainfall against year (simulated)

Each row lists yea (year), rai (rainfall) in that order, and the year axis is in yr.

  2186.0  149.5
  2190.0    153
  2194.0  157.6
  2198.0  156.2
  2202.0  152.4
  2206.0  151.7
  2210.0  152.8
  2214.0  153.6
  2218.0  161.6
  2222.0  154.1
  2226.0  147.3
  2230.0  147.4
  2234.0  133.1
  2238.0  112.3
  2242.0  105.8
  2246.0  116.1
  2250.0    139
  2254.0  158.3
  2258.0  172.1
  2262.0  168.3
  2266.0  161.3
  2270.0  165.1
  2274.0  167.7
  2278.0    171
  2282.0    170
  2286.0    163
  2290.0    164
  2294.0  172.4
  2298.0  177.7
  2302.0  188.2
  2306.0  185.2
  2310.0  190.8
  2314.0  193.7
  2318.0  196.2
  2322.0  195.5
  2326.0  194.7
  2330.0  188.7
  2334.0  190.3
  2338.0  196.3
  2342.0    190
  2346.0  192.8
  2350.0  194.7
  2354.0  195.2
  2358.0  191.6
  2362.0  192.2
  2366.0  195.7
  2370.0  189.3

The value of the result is 1.3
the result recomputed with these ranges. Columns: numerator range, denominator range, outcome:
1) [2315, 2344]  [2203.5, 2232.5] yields 1.27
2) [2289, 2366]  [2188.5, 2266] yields 1.29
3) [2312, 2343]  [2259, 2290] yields 1.16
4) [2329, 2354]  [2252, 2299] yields 1.15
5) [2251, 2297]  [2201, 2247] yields 1.18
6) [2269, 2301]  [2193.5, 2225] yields 1.10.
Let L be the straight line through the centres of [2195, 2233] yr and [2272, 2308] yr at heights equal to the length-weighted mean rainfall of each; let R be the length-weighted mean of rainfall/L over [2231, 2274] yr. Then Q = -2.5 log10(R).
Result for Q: 0.13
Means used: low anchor 153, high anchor 173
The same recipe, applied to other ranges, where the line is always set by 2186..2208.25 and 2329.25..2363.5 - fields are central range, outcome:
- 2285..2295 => 0.074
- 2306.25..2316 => -0.044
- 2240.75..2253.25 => 0.314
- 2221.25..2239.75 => 0.174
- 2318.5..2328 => -0.050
